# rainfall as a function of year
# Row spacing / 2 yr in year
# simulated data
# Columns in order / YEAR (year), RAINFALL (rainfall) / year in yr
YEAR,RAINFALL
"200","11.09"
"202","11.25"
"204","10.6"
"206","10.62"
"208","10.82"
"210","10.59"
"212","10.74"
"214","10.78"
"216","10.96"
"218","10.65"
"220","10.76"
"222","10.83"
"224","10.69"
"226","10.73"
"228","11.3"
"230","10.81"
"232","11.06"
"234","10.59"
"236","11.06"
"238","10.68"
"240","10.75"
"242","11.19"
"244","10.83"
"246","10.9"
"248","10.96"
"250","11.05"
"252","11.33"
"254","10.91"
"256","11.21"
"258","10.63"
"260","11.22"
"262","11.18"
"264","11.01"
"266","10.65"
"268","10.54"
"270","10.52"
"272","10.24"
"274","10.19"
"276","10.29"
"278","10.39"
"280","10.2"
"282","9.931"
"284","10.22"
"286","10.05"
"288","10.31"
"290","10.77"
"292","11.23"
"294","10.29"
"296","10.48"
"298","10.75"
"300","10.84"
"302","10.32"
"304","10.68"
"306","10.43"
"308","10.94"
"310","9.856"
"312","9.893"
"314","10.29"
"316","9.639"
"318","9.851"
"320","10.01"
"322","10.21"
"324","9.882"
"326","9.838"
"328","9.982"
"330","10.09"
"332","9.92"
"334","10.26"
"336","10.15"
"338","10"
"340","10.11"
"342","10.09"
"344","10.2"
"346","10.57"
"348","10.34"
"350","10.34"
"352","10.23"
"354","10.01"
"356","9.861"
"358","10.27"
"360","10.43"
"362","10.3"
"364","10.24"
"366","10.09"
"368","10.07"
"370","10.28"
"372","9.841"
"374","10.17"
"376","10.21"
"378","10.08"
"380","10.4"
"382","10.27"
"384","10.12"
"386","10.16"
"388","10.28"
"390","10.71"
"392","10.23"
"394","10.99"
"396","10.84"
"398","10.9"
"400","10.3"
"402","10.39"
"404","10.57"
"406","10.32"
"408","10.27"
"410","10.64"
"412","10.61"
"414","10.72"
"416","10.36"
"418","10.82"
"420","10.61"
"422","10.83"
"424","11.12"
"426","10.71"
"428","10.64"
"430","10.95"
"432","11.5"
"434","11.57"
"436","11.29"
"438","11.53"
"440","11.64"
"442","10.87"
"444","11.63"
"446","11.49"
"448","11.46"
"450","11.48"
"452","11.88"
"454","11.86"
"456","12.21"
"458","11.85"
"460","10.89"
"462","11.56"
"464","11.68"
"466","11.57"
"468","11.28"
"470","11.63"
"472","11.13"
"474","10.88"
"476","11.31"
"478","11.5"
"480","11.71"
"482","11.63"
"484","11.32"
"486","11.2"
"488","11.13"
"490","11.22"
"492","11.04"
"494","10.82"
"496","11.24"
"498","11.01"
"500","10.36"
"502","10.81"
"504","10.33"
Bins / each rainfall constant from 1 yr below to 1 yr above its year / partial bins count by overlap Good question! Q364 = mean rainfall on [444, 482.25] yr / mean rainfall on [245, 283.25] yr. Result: 1.1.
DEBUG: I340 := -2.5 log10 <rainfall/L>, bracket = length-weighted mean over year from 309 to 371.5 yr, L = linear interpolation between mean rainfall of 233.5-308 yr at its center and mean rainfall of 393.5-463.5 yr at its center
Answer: 0.08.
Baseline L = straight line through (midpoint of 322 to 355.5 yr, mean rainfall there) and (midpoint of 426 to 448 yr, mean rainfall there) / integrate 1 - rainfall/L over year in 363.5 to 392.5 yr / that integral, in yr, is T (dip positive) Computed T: 1.0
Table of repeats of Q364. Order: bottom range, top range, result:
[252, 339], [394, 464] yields 1.07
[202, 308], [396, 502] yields 1.04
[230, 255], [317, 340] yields 0.92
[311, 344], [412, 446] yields 1.10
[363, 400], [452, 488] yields 1.11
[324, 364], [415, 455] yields 1.10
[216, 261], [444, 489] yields 1.05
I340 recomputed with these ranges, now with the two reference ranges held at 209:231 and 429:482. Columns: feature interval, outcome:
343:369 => 0.10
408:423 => 0.07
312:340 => 0.11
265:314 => 0.06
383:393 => 0.10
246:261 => -0.01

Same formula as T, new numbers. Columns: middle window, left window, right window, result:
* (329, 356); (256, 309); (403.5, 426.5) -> 1.1 yr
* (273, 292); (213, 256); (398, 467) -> 1.1 yr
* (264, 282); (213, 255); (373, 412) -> 0.7 yr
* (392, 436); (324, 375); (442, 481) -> 0.7 yr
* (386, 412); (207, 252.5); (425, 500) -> 1.6 yr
